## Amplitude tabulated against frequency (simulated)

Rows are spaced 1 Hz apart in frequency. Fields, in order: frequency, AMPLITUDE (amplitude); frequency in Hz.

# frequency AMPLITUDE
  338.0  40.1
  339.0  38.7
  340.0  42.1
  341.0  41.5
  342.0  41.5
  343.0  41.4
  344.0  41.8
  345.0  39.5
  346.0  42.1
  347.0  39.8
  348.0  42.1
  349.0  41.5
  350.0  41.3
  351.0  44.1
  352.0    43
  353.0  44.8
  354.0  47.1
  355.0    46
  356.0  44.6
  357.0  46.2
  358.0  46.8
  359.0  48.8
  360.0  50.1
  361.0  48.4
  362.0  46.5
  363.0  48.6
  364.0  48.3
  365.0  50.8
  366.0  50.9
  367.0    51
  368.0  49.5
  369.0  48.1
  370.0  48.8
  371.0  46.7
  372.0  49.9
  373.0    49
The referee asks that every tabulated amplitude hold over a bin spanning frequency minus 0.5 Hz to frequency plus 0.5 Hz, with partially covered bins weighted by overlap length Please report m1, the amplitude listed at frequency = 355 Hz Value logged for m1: 46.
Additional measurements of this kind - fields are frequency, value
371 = 46.7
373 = 49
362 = 46.5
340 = 42.1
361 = 48.4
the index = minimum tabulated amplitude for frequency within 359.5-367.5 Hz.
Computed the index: 46.5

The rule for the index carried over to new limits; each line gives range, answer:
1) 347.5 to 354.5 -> 41.3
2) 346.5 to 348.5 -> 39.8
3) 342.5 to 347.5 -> 39.5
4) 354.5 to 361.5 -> 44.6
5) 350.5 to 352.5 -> 43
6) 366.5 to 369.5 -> 48.1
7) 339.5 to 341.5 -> 41.5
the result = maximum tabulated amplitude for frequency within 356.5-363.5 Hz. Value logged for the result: 50.1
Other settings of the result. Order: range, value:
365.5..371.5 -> 51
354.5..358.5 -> 46.8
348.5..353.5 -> 44.8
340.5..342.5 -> 41.5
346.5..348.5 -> 42.1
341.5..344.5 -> 41.8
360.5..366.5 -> 50.9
